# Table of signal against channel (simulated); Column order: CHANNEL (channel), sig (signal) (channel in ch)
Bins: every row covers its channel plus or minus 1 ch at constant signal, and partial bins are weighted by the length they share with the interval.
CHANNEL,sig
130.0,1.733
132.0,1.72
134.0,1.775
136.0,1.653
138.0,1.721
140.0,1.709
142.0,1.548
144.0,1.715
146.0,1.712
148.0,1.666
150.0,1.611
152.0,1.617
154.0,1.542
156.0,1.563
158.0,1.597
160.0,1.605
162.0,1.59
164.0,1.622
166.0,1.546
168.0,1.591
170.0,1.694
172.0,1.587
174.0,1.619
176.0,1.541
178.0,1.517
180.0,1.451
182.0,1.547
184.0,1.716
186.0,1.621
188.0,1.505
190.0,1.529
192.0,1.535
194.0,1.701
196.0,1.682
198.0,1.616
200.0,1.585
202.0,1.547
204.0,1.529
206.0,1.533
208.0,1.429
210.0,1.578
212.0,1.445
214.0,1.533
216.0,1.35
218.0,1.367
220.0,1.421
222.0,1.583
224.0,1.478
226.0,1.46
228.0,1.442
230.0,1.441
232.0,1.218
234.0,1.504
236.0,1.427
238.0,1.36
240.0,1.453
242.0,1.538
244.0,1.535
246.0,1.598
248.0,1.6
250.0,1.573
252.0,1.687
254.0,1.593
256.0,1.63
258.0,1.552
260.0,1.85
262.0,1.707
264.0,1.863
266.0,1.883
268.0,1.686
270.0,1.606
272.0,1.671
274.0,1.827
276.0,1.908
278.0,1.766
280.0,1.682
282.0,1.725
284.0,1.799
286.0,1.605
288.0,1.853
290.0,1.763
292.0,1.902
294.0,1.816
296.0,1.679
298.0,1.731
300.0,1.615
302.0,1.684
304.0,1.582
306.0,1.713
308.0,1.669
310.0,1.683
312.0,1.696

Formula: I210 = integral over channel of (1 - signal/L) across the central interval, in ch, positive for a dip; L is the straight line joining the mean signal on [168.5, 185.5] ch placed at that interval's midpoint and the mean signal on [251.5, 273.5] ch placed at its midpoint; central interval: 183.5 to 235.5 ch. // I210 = 3.8 ch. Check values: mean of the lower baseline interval 1.59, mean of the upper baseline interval 1.71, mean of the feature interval 1.51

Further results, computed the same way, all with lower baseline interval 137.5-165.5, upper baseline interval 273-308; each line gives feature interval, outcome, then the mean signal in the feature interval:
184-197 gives 0.4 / 1.6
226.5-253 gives 3.3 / 1.49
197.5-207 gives 0.6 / 1.56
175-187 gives 0.6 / 1.57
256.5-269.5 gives -0.2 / 1.75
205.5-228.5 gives 2.9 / 1.47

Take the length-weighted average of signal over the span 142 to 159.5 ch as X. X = 1.62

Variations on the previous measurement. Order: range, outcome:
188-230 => 1.52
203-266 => 1.53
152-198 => 1.59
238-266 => 1.63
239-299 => 1.7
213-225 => 1.46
